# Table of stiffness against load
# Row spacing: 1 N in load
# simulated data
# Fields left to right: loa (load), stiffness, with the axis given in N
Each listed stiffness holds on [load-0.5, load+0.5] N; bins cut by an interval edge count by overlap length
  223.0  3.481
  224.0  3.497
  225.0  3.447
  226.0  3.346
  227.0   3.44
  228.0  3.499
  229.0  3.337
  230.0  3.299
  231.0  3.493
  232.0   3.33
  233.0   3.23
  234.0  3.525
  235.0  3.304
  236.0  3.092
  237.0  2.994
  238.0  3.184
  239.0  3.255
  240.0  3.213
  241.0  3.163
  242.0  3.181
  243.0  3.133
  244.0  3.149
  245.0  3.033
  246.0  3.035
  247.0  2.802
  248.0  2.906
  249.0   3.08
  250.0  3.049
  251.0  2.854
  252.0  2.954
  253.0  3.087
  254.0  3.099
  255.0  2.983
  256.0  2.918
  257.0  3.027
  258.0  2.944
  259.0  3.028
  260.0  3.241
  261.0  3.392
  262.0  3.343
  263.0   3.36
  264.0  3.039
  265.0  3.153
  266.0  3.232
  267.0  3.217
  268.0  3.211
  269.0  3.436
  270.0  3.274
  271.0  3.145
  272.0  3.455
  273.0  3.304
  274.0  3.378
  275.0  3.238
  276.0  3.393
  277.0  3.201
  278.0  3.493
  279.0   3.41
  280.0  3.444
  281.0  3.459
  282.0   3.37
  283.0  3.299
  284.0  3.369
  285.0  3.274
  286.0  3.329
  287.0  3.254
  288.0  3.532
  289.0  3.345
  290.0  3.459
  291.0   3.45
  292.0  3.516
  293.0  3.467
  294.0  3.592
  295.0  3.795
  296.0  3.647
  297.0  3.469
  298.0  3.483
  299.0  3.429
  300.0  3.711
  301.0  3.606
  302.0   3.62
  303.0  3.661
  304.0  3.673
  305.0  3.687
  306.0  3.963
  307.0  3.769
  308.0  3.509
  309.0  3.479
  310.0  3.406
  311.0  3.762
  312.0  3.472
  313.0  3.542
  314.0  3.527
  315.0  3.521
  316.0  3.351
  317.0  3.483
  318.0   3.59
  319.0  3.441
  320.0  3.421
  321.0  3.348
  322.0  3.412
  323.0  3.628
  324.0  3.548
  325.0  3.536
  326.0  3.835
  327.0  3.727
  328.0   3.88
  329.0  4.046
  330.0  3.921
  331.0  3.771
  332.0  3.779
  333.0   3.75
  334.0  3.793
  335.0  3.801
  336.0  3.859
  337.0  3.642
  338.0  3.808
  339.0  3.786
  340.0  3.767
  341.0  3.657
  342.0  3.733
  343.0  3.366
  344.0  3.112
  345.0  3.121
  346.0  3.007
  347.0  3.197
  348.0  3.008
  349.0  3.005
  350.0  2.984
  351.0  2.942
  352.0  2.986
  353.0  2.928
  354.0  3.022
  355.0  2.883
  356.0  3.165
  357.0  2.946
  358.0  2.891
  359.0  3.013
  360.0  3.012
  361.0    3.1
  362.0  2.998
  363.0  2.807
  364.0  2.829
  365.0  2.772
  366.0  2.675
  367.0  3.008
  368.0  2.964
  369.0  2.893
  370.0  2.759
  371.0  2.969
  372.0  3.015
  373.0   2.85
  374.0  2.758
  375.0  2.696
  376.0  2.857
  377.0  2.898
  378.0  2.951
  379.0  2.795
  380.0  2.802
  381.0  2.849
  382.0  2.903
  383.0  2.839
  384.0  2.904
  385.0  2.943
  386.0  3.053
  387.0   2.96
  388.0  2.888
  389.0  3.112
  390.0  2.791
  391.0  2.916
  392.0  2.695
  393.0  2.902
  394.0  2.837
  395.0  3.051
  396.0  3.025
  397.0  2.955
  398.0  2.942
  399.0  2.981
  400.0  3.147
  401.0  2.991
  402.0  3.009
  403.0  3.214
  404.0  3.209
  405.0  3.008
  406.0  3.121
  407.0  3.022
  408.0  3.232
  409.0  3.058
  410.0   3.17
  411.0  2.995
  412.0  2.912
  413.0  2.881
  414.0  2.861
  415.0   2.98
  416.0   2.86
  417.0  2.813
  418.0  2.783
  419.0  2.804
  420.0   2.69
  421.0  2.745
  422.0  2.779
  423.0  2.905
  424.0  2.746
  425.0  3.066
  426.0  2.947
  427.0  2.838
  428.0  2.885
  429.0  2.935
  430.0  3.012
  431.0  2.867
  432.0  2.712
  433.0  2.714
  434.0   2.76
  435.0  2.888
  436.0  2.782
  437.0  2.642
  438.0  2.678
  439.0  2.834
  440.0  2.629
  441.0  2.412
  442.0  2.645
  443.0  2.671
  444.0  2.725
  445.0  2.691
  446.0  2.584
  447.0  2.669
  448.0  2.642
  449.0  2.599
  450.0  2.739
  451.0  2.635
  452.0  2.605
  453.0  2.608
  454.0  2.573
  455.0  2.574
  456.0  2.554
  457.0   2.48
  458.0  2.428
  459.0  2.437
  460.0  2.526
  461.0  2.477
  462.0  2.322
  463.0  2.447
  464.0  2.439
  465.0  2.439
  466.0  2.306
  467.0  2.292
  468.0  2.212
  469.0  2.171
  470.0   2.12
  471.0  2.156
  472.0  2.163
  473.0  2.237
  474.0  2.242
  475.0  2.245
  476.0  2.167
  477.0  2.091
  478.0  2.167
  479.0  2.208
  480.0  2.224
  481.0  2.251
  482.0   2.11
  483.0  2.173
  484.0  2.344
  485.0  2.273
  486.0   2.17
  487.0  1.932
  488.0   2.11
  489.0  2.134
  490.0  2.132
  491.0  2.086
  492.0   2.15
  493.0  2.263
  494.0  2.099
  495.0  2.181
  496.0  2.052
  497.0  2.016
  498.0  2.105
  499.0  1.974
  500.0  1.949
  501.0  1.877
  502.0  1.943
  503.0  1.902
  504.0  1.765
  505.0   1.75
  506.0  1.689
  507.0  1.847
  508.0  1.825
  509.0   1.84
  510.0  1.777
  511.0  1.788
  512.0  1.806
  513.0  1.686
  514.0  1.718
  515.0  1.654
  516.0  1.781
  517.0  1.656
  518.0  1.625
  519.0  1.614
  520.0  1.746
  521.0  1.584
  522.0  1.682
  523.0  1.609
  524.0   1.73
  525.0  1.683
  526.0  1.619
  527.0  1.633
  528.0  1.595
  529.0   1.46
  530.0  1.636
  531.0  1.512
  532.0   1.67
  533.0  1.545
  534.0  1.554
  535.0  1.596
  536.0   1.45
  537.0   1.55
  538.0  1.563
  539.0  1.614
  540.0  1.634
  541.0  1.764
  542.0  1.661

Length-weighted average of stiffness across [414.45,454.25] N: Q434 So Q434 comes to 2.75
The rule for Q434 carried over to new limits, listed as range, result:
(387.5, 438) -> 2.92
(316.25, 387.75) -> 3.22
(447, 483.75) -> 2.37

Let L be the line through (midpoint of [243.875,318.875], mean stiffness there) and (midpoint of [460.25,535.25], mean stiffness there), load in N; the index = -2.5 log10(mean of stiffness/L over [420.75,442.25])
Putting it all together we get -0.17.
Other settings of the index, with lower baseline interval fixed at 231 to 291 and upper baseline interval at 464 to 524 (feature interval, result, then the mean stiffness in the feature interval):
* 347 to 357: -0.10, 3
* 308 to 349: -0.24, 3.56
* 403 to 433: -0.22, 2.93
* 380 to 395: -0.14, 2.9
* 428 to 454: -0.19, 2.71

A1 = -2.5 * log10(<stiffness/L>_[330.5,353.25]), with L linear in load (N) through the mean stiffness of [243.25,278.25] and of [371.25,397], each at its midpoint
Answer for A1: -0.15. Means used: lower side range 3.15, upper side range 2.89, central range 3.43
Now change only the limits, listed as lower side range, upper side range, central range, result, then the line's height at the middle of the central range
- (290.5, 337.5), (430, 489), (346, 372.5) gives 0.11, 3.26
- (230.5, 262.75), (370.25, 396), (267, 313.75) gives -0.14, 3.05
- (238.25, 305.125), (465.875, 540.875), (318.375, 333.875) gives -0.23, 2.97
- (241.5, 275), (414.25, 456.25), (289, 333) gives -0.19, 3.02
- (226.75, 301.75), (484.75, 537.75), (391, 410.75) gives -0.22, 2.47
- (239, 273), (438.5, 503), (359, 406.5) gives -0.11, 2.65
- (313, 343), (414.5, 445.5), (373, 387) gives 0.12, 3.22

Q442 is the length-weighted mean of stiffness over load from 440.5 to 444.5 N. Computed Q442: 2.61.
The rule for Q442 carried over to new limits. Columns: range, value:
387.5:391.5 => 2.93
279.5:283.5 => 3.39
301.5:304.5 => 3.65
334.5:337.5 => 3.77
